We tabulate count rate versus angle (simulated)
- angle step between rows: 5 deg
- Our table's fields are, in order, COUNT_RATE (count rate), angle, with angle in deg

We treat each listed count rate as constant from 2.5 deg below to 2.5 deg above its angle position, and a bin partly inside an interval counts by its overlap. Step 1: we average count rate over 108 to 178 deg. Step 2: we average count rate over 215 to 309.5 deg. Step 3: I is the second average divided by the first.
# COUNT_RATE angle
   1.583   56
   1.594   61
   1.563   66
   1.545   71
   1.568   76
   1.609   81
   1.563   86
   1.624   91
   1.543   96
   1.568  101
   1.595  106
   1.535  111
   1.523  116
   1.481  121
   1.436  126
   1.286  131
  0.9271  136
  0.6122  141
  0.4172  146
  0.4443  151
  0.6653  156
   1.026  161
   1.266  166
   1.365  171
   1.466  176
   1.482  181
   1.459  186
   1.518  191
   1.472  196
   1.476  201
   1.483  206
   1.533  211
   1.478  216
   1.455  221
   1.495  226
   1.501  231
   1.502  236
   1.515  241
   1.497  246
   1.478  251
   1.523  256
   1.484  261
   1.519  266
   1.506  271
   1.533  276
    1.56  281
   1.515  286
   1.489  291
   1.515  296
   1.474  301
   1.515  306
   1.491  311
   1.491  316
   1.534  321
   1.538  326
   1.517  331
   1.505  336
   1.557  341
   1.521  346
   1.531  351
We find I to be 1.36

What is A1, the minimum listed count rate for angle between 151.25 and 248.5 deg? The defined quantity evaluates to 0.6653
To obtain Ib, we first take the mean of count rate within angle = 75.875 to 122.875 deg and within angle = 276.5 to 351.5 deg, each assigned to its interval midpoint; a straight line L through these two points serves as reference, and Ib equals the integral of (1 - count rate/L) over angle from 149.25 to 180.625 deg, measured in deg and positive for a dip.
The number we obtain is 9.4 deg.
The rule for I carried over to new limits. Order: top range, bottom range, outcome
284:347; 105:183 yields 1.32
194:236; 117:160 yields 1.59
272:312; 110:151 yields 1.38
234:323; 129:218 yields 1.27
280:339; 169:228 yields 1.03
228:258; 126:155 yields 1.89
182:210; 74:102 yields 0.94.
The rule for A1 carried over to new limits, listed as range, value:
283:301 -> 1.474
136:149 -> 0.4172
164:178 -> 1.266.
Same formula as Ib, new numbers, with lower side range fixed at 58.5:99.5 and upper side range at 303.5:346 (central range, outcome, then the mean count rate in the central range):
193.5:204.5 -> 0.52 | 1.47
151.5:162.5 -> 5.66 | 0.756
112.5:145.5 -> 8.27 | 1.17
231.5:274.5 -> 0.89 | 1.5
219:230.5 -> 0.46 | 1.48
